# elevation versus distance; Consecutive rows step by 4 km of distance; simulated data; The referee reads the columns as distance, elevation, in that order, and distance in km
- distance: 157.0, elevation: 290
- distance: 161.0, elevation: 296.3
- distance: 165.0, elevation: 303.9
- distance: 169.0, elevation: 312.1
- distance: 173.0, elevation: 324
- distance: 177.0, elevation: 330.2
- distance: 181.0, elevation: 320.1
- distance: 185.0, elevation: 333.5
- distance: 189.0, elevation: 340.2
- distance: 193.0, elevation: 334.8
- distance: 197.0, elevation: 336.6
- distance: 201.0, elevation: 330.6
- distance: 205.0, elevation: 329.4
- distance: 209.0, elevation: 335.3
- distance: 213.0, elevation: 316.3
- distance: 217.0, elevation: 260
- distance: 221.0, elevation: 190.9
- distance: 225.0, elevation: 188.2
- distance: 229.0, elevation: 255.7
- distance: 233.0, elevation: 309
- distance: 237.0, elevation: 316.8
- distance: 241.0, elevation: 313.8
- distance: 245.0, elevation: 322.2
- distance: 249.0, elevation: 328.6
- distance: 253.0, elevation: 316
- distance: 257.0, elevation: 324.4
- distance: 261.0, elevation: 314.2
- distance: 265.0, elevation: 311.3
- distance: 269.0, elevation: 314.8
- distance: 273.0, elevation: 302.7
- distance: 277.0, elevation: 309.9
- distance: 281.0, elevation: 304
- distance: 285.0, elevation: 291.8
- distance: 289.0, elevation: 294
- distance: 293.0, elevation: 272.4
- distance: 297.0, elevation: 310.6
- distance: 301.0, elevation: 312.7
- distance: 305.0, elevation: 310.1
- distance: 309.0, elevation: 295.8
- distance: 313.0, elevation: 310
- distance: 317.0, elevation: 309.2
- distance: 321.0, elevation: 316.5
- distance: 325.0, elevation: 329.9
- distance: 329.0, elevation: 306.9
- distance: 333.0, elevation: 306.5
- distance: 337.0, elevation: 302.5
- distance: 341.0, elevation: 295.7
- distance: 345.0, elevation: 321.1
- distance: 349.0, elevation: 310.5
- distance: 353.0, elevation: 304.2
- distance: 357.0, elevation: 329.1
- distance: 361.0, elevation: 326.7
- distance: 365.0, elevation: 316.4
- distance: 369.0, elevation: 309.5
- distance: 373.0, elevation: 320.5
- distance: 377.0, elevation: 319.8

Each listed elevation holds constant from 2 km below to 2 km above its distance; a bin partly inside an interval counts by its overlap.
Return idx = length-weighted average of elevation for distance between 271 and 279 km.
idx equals 306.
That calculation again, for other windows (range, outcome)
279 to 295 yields 291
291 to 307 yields 301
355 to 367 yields 324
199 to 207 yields 330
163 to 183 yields 318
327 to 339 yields 305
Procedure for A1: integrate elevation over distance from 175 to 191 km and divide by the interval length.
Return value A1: 331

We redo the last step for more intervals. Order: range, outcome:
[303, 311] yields 303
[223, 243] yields 277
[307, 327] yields 312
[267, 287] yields 305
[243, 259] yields 323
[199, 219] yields 314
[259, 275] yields 311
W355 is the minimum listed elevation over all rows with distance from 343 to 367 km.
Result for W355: 304.2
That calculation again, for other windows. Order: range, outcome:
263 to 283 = 302.7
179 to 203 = 320.1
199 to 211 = 329.4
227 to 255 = 255.7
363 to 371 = 309.5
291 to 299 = 272.4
